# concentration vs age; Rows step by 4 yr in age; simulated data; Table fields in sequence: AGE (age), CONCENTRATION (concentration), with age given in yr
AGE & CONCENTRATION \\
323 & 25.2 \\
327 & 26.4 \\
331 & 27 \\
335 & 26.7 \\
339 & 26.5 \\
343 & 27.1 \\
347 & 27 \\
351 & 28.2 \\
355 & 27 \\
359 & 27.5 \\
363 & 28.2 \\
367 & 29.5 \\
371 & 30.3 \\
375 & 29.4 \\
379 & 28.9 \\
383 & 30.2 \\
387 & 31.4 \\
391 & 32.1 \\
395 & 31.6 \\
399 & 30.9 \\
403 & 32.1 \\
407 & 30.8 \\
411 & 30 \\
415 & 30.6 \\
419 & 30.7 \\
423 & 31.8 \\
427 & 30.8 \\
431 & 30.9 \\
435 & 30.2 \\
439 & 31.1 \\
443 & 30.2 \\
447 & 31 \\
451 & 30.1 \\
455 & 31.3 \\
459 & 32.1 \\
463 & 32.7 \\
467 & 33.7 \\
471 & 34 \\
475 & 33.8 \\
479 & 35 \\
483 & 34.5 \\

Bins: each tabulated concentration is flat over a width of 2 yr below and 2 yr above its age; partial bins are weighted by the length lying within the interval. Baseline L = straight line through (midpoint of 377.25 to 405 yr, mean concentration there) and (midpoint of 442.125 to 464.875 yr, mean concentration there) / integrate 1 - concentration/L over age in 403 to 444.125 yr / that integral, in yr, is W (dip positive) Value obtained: 0.5 yr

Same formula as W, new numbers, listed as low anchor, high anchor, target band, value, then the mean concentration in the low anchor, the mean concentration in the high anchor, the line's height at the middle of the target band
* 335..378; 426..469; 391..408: -1.1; 28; 31.3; 29.6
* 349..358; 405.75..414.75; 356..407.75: -2.0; 27.6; 30.4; 29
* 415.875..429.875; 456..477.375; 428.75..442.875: 0.5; 31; 33.2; 31.7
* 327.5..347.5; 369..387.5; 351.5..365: 0.4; 26.8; 29.9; 28.4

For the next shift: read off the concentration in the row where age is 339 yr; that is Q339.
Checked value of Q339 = 26.5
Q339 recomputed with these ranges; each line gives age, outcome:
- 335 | 26.7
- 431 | 30.9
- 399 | 30.9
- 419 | 30.7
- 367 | 29.5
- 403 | 32.1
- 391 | 32.1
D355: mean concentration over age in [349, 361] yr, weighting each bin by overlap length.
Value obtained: 27.6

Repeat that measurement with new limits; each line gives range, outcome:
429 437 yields 30.5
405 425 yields 30.8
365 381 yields 29.5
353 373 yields 28.5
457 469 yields 32.8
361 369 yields 28.9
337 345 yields 26.8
